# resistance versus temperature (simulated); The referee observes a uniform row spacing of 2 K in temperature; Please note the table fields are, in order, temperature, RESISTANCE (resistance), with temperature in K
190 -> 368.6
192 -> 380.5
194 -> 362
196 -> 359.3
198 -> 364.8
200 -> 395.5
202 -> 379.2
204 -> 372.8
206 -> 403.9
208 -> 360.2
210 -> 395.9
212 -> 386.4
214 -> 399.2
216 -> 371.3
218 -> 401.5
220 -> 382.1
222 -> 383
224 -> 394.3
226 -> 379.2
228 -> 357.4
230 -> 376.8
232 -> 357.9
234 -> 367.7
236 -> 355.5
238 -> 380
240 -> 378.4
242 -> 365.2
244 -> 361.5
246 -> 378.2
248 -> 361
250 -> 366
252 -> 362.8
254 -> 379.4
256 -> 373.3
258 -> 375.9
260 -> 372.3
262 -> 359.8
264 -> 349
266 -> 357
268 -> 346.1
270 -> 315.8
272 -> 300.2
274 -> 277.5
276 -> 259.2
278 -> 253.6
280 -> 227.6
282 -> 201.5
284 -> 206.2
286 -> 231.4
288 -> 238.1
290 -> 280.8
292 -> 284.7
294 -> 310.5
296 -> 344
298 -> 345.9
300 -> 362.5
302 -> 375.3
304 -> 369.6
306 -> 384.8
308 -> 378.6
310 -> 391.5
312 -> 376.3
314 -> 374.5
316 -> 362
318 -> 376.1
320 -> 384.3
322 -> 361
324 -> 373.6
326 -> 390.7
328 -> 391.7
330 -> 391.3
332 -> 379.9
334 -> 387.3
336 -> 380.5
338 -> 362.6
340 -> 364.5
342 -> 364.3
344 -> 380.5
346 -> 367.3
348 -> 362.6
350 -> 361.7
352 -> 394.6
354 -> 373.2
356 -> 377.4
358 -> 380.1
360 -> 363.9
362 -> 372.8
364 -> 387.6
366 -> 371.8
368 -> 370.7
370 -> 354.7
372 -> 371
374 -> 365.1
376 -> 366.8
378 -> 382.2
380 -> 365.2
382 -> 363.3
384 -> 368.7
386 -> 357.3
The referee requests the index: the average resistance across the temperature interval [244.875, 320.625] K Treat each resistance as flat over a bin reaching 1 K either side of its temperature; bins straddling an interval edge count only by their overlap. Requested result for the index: 331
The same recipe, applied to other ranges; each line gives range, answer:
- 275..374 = 348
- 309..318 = 376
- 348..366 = 375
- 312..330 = 378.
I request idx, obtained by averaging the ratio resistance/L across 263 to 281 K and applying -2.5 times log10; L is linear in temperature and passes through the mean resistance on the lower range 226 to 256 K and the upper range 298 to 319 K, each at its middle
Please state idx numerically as 0.24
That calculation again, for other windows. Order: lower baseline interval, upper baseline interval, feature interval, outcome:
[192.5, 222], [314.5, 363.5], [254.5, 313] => 0.18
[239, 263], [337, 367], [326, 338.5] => -0.03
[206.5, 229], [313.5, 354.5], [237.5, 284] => 0.15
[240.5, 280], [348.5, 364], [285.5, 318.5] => 0.04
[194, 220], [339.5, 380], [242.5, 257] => 0.03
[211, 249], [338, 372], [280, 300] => 0.34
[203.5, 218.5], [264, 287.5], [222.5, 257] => -0.11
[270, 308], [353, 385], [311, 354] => -0.12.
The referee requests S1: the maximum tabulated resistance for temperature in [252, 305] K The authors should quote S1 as 379.4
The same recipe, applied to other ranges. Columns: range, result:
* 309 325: 391.5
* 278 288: 253.6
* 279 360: 394.6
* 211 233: 401.5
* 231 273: 380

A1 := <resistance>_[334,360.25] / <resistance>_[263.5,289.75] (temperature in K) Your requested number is 1.37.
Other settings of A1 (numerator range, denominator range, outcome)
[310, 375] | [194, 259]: 1.00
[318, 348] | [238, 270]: 1.03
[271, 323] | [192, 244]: 0.84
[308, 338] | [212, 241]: 1.00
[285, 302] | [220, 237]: 0.82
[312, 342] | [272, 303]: 1.34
